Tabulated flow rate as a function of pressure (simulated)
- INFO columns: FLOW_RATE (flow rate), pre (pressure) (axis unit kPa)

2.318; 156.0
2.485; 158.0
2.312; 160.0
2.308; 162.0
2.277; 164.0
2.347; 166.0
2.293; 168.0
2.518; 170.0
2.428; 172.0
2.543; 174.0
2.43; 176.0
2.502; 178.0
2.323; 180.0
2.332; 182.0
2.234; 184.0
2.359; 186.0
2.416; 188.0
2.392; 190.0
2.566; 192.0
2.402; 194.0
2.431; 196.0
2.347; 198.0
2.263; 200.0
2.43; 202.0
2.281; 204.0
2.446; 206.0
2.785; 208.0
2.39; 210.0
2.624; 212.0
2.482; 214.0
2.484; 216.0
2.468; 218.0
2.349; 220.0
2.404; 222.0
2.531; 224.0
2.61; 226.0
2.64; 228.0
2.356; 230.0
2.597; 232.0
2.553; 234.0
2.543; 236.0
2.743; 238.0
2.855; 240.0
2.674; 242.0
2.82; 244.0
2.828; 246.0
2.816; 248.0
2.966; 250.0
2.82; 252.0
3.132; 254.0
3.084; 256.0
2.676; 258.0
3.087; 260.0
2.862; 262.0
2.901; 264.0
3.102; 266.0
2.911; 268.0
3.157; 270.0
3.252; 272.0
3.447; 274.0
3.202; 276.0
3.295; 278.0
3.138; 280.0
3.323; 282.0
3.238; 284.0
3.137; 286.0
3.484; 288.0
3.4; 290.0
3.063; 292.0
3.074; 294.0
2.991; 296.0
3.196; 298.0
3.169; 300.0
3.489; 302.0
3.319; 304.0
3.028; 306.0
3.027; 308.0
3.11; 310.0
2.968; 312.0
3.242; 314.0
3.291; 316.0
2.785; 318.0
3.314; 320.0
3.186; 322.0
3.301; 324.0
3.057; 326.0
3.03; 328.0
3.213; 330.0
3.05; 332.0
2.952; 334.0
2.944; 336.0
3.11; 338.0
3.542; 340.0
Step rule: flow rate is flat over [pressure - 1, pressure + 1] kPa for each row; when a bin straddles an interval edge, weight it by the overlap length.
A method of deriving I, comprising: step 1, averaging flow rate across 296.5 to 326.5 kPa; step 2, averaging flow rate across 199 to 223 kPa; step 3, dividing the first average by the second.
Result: 1.29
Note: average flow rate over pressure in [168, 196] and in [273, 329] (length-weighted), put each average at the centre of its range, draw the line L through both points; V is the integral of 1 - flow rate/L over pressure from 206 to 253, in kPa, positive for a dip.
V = 1.8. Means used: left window 2.41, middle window 2.62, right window 3.19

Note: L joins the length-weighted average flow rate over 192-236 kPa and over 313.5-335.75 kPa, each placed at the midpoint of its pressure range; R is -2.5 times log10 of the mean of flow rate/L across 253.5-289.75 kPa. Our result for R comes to -0.12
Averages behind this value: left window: 2.47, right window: 3.12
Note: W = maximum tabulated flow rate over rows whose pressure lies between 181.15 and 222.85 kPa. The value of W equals 2.785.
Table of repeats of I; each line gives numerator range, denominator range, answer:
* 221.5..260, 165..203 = 1.14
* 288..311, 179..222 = 1.32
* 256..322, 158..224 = 1.30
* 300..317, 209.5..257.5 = 1.20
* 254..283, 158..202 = 1.30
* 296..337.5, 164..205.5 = 1.31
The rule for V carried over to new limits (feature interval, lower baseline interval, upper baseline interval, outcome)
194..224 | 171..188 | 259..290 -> 2.20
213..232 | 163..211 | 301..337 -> 0.83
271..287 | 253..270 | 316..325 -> -1.16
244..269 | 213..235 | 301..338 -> -1.99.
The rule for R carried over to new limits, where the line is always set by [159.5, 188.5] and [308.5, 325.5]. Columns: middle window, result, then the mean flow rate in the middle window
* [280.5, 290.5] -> -0.11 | 3.3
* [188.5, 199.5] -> 0.03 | 2.42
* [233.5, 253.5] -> -0.01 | 2.78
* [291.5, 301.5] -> -0.03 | 3.12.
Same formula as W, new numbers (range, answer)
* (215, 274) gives 3.447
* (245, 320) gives 3.489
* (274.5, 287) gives 3.323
